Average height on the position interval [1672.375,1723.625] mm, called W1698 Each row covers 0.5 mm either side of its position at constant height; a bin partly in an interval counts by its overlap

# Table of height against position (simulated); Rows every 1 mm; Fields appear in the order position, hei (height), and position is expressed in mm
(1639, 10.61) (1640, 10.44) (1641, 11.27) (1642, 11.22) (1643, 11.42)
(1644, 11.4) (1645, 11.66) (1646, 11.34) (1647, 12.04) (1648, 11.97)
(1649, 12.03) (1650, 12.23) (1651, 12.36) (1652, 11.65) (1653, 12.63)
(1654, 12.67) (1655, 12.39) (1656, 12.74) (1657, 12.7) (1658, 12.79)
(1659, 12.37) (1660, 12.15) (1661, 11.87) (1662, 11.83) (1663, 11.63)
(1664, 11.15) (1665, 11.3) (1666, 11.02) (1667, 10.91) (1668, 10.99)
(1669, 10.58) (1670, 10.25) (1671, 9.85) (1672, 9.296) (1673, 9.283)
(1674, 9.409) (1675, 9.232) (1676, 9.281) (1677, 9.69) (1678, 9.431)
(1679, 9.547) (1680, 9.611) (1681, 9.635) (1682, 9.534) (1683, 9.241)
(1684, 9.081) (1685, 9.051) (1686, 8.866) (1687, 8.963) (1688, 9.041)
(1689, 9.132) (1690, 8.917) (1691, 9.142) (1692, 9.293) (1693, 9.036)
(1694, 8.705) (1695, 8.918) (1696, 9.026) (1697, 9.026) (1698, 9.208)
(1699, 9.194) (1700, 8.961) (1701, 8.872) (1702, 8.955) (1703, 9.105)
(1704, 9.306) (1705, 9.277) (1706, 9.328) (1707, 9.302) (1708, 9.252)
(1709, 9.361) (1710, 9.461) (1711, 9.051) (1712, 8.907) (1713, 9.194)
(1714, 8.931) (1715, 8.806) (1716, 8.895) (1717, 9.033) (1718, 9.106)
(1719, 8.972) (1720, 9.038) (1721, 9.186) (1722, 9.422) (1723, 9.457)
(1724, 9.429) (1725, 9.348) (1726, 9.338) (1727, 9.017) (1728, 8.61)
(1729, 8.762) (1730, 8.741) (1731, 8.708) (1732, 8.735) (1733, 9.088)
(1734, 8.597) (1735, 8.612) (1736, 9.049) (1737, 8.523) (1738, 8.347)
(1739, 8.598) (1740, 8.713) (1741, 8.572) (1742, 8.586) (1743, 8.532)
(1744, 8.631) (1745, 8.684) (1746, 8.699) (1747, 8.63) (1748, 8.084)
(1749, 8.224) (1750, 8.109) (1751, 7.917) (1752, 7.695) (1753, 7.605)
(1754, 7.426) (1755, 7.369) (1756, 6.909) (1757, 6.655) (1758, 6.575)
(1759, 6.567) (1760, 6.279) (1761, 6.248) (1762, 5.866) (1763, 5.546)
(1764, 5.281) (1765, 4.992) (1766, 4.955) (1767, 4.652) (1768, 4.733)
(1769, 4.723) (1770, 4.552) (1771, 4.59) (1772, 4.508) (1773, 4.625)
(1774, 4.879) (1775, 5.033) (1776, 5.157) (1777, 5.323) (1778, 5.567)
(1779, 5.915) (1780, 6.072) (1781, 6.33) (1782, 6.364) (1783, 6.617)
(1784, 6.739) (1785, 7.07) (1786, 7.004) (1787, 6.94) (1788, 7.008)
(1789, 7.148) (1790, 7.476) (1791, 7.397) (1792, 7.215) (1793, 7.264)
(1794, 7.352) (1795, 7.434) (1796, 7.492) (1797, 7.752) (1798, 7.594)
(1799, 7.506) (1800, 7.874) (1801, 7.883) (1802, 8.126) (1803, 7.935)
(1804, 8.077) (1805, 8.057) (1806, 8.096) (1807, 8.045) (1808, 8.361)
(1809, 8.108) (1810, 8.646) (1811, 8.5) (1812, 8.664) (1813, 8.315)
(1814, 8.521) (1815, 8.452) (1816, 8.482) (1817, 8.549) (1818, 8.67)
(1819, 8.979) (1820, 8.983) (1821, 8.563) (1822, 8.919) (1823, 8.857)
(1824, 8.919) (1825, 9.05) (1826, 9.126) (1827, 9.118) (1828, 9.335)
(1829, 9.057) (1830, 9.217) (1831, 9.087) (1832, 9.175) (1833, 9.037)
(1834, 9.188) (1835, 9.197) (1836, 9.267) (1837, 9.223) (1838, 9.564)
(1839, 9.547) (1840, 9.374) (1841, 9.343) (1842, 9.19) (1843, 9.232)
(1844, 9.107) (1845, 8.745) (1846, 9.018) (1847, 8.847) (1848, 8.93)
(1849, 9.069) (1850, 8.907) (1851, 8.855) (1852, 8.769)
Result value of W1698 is 9.17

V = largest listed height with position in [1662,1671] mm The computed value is 11.83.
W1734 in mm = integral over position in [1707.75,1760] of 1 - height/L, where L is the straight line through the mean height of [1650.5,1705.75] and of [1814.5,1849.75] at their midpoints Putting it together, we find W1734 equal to 6.5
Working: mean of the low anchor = 10.1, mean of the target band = 8.55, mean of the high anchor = 9.04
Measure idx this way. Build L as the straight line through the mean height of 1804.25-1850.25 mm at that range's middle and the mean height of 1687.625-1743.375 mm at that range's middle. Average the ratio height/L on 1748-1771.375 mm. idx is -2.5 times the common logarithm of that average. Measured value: 0.38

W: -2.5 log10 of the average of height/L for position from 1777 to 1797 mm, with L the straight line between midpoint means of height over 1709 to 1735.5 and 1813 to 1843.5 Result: 0.30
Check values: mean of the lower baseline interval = 9.02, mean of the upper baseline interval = 9.03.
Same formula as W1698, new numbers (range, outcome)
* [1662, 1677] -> 10.3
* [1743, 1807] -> 6.77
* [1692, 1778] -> 7.92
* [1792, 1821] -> 8.12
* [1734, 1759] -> 8.09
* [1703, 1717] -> 9.15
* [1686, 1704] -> 9.03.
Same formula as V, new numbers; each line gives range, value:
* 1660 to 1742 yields 12.15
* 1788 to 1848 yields 9.564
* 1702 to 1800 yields 9.461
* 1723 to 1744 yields 9.457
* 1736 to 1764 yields 9.049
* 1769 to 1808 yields 8.361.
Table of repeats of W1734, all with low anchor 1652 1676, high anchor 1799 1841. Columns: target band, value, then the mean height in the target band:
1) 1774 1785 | 4.1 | 5.92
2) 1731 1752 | 3.1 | 8.53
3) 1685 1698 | 2.1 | 9.01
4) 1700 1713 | 1.7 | 9.17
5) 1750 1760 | 2.6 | 7.19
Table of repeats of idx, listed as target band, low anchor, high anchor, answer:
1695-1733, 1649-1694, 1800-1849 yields 0.11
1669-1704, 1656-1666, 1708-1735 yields 0.16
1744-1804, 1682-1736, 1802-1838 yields 0.31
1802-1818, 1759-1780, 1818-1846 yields -0.08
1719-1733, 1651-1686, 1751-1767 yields -0.14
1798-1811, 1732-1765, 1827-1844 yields 0.08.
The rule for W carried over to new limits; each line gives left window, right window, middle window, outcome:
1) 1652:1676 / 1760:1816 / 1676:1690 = 0.14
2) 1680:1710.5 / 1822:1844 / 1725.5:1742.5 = 0.05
